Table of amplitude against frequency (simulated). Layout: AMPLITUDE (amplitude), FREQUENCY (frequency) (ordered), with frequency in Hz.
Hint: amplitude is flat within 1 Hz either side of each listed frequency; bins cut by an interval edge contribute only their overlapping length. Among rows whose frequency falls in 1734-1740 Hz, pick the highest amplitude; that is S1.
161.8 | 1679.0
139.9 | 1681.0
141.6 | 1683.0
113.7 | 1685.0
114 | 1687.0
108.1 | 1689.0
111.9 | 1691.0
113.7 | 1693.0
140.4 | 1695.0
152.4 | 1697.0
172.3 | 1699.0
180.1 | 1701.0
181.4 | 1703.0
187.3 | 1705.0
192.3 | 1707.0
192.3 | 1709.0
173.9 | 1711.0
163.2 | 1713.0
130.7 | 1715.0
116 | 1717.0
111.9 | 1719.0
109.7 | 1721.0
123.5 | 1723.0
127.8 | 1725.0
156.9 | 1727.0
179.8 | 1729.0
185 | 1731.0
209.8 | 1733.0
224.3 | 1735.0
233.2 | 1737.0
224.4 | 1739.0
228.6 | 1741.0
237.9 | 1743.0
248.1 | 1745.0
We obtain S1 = 233.2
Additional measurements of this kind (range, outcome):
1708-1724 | 192.3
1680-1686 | 141.6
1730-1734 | 209.8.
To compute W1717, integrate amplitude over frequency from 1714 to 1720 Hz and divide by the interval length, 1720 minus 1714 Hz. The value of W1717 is 120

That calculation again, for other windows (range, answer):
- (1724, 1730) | 155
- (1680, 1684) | 141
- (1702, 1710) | 188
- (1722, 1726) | 126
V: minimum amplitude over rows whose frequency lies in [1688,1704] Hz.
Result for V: 108.1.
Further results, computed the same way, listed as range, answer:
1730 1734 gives 185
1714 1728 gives 109.7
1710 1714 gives 163.2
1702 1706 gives 181.4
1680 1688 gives 113.7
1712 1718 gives 116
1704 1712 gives 173.9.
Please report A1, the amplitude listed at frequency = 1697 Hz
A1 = 152.4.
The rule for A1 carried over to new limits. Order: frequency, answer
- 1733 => 209.8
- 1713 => 163.2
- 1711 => 173.9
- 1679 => 161.8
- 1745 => 248.1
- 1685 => 113.7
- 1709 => 192.3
